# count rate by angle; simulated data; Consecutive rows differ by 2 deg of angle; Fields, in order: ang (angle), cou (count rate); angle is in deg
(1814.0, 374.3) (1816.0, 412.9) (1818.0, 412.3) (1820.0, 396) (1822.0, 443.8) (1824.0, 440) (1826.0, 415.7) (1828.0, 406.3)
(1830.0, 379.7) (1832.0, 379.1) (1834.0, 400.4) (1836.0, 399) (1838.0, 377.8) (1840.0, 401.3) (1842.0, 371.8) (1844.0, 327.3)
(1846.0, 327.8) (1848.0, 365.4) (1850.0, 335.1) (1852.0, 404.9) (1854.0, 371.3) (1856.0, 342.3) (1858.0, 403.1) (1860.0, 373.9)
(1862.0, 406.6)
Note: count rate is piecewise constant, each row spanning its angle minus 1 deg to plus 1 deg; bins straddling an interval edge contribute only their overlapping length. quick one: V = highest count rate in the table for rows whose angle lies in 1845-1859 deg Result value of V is 404.9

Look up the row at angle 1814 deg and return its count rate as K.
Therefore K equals 374.3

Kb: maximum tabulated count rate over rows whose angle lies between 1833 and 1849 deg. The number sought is 401.3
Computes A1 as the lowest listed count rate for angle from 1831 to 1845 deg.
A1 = 327.3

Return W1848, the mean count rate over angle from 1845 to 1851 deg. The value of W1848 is 343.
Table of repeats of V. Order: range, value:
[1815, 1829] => 443.8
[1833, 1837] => 400.4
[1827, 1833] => 406.3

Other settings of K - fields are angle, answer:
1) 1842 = 371.8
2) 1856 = 342.3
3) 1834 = 400.4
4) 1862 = 406.6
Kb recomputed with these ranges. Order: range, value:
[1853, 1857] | 371.3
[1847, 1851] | 365.4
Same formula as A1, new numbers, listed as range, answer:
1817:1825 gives 396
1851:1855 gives 371.3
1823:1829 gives 406.3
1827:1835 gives 379.1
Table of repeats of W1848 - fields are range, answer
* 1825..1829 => 411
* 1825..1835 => 396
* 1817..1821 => 404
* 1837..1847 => 361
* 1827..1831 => 393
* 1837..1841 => 390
